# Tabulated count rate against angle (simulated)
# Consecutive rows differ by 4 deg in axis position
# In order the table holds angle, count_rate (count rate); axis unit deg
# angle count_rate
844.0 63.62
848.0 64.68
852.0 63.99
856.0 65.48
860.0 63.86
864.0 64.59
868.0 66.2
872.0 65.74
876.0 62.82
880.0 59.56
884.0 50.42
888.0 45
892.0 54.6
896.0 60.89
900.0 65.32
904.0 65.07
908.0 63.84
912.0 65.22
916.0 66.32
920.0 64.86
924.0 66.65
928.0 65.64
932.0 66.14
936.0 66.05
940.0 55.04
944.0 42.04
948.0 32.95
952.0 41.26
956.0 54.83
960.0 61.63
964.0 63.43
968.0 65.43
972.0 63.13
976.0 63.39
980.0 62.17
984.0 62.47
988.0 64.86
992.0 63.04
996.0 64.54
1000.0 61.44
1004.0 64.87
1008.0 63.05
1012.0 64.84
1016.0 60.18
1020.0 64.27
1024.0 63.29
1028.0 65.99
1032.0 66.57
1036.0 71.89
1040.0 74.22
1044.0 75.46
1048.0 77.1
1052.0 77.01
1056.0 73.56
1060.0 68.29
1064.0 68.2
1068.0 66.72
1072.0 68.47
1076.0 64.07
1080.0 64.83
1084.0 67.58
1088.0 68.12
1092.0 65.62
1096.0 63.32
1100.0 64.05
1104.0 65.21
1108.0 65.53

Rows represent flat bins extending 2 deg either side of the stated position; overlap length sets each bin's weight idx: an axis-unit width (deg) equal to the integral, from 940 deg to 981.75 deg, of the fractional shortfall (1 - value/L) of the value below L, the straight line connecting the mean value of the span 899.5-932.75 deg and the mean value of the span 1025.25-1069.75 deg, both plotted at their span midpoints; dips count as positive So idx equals 7.7 deg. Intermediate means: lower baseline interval 65.4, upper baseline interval 71.3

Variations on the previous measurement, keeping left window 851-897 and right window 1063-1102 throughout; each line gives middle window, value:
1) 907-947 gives 0.14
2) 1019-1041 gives -1.02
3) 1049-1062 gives -1.59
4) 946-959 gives 3.74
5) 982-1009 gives 0.05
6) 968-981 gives -0.07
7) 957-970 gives -0.03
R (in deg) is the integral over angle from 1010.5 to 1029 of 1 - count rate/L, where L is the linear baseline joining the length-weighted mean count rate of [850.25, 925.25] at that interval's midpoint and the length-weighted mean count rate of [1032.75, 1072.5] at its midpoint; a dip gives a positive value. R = 1.7 deg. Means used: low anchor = 62.1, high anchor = 72.1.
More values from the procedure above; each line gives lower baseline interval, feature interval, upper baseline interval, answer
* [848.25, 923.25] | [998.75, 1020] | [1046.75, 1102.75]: 1.0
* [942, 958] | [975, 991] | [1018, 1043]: -3.0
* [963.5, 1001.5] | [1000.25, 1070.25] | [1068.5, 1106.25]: -4.1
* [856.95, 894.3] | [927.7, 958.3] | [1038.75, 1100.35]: 5.1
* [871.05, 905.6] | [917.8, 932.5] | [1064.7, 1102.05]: -1.4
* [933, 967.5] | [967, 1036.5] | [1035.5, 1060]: 0.2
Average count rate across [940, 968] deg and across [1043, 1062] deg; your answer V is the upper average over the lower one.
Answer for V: 1.46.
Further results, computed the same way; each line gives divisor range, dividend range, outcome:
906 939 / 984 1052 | 1.02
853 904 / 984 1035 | 1.06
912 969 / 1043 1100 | 1.18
